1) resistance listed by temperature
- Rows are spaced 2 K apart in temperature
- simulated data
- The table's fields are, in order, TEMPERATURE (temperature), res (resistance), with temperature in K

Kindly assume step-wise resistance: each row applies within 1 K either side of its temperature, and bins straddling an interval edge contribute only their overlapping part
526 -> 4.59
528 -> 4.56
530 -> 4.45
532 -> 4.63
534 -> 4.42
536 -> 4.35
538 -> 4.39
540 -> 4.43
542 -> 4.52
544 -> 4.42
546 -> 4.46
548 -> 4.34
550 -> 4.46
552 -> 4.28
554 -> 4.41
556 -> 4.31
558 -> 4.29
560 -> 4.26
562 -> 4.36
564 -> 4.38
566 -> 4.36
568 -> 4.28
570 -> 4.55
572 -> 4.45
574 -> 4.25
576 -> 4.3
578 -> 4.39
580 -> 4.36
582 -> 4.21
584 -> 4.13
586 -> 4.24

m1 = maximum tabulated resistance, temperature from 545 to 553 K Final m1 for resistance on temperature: 4.46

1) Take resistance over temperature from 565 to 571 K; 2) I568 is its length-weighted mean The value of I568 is 4.4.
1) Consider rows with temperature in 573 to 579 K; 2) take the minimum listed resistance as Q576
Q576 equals 4.25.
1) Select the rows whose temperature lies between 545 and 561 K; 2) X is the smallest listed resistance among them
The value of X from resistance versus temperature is 4.26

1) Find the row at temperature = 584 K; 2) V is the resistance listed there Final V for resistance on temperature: 4.13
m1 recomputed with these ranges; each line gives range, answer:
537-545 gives 4.52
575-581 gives 4.39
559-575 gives 4.55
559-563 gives 4.36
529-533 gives 4.63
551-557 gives 4.41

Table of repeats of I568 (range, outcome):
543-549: 4.41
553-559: 4.34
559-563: 4.31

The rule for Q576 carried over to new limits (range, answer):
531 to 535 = 4.42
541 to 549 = 4.34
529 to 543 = 4.35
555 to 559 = 4.29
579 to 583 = 4.21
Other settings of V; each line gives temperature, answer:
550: 4.46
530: 4.45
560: 4.26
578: 4.39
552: 4.28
